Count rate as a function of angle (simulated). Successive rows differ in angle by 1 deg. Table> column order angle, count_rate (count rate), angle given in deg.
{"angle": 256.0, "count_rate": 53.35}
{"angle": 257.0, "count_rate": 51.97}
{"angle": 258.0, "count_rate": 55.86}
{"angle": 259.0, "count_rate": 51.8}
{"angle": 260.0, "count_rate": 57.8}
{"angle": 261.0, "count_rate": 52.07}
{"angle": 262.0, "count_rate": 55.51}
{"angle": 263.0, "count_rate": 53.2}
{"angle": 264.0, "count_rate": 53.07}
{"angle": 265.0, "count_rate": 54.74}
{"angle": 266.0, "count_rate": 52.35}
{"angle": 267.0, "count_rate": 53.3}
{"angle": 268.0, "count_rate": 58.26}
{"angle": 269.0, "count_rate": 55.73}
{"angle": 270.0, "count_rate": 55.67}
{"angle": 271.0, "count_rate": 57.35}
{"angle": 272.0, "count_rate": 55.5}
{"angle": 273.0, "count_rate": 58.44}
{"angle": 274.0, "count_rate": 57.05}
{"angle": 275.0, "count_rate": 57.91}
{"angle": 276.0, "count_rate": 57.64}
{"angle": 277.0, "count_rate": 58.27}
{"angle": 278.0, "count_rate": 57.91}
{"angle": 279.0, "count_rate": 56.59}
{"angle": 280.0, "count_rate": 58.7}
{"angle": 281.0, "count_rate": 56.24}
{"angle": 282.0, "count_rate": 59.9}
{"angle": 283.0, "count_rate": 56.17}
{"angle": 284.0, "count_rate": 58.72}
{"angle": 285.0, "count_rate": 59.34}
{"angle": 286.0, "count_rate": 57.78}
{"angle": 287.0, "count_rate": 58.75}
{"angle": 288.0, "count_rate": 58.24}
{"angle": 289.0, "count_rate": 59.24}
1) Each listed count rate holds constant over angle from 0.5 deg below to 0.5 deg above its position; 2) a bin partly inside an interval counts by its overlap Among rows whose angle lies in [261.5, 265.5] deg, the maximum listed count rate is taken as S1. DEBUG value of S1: 55.51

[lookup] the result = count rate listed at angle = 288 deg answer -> 58.24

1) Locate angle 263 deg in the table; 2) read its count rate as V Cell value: 53.2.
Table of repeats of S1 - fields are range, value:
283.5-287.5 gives 59.34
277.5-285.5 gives 59.9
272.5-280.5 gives 58.7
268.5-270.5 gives 55.73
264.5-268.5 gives 58.26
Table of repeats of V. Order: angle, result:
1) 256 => 53.35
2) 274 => 57.05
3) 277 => 58.27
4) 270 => 55.67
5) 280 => 58.7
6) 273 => 58.44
